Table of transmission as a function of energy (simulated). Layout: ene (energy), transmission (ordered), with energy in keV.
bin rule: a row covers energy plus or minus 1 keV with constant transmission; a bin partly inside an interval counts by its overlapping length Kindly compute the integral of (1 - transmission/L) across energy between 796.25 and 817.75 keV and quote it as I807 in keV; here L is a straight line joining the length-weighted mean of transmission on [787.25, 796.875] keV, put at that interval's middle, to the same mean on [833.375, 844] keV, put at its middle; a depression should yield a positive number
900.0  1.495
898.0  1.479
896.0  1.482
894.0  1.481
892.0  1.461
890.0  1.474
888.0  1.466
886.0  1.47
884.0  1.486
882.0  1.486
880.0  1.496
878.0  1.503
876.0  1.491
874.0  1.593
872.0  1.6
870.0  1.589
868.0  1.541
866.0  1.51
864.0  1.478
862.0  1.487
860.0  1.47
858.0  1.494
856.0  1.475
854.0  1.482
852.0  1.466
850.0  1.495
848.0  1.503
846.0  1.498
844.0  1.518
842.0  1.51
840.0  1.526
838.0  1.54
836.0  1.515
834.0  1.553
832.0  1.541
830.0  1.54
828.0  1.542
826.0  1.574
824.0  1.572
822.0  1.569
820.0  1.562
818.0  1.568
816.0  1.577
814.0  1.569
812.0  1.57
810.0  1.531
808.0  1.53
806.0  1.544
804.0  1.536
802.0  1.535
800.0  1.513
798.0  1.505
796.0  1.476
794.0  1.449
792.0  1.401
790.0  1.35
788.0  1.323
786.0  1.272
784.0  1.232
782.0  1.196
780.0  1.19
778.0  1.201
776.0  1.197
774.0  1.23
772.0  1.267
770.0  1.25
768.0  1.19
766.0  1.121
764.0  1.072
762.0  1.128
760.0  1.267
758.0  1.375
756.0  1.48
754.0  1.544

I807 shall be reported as -1.47 keV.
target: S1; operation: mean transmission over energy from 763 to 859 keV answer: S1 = 1.43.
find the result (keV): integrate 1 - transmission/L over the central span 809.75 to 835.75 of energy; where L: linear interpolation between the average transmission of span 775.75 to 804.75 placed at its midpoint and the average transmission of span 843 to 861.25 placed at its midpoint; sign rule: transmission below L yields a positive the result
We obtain -2.38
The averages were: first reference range 1.36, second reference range 1.49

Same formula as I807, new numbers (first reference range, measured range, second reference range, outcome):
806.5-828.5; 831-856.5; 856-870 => 0.28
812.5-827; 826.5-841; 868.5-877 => 0.29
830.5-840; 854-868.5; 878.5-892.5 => 0.15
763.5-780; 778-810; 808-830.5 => -0.76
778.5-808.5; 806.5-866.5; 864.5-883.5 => -2.35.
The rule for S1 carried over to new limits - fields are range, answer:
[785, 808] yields 1.45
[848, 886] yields 1.51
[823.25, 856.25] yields 1.52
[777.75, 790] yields 1.25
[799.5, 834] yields 1.55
